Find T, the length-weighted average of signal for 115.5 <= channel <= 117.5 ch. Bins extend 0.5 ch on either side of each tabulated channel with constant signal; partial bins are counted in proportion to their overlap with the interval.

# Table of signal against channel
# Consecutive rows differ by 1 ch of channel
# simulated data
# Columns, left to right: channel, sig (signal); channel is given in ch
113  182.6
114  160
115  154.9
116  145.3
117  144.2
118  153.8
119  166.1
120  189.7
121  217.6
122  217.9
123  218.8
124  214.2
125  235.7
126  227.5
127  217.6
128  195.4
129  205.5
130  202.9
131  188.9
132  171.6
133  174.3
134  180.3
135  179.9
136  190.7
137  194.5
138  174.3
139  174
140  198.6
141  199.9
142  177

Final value 145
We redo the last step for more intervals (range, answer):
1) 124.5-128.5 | 219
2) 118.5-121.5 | 191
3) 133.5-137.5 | 186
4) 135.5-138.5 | 186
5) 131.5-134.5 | 175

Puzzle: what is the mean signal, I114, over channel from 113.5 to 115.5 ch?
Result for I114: 157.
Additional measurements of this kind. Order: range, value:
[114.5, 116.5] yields 150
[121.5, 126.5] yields 223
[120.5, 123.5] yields 218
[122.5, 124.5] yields 216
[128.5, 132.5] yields 192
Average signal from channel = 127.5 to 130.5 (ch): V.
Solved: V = 201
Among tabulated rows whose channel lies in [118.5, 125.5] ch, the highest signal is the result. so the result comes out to 235.7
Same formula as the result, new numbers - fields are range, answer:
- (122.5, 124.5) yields 218.8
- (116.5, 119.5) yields 166.1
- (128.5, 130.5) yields 205.5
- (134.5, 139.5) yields 194.5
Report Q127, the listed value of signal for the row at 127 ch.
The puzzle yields 217.6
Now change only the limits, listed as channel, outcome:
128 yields 195.4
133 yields 174.3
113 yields 182.6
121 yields 217.6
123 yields 218.8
